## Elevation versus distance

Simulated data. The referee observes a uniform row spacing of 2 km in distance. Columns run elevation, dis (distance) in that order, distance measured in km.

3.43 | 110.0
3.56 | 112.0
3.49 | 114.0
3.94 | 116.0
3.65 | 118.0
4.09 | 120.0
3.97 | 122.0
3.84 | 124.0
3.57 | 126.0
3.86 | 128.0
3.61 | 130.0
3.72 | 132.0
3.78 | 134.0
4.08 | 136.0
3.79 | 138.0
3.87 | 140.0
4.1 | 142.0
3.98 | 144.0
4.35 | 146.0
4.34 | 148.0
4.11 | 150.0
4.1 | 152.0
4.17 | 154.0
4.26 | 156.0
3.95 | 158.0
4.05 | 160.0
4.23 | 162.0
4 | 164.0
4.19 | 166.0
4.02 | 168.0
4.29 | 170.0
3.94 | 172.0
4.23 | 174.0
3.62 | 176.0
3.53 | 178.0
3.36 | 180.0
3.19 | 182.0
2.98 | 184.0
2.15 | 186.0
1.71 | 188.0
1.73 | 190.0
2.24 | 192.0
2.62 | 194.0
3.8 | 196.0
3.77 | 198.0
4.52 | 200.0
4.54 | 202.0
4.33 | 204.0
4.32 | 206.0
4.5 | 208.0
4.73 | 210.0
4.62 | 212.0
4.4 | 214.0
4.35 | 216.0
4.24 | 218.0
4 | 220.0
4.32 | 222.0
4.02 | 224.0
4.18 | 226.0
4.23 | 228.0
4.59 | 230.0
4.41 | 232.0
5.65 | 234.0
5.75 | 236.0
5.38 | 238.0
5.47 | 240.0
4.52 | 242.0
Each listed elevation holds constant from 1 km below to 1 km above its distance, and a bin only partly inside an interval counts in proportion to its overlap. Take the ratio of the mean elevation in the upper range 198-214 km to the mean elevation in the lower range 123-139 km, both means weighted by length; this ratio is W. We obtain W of 1.2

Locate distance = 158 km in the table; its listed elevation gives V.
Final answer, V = 3.95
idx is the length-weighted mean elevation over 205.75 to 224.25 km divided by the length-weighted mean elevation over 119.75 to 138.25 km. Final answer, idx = 1.14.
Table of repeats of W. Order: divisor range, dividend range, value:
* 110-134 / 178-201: 0.79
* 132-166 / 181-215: 0.87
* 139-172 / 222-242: 1.17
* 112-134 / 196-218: 1.16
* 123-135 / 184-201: 0.76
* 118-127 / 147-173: 1.07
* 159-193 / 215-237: 1.34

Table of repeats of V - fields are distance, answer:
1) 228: 4.23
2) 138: 3.79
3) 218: 4.24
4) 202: 4.54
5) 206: 4.32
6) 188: 1.71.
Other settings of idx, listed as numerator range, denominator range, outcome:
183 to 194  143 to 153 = 0.53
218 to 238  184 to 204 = 1.50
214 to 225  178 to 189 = 1.53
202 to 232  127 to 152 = 1.10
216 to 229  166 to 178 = 1.05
